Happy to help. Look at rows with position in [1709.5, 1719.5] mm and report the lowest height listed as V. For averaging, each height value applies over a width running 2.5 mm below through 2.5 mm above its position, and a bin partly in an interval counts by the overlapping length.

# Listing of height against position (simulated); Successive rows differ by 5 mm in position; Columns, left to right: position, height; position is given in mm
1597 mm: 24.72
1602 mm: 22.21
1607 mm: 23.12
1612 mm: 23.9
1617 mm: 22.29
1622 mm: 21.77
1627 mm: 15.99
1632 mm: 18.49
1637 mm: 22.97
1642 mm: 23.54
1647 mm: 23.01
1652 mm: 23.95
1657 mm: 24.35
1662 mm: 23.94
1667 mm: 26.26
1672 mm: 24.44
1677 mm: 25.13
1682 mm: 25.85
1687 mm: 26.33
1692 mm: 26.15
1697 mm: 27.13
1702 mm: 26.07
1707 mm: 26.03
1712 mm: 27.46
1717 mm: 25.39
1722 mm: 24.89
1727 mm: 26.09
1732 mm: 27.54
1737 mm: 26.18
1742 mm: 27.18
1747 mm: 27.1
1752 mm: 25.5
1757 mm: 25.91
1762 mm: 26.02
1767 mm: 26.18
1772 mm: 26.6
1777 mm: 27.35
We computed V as 25.39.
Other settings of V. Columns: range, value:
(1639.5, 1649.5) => 23.01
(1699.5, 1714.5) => 26.03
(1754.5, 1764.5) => 25.91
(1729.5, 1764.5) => 25.5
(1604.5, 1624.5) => 21.77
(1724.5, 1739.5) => 26.09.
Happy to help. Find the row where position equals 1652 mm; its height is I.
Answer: 23.95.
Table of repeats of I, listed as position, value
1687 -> 26.33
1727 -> 26.09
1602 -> 22.21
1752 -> 25.5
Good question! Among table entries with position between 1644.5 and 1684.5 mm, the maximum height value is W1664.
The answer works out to 26.26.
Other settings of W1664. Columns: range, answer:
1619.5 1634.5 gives 21.77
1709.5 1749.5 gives 27.54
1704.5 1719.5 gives 27.46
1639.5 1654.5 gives 23.95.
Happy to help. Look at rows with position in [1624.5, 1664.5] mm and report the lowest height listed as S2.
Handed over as 15.99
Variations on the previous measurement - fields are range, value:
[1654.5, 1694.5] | 23.94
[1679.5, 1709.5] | 25.85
